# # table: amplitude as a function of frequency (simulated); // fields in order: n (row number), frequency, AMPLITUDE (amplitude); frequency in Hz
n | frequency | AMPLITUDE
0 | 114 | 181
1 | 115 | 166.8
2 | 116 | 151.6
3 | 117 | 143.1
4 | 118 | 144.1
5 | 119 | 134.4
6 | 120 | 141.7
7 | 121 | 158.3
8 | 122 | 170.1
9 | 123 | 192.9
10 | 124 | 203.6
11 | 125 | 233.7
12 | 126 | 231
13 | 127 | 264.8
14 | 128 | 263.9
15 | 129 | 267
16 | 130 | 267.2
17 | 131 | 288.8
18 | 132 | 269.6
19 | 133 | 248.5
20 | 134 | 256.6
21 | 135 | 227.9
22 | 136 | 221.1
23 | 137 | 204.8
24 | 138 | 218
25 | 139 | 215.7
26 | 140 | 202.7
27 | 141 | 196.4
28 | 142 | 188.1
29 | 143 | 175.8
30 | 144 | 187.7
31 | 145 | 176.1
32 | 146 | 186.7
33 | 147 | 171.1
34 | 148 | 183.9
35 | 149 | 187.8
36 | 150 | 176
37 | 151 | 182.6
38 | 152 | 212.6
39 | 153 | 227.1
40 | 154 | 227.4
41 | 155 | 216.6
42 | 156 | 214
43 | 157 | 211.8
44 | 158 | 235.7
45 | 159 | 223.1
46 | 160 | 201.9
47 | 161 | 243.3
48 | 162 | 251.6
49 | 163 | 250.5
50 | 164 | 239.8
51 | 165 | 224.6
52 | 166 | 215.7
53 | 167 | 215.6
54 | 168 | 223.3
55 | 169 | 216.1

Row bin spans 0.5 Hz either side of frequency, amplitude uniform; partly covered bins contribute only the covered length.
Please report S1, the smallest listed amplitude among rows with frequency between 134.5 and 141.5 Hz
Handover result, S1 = 196.4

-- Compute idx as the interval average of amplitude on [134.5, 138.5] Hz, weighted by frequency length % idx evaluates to 218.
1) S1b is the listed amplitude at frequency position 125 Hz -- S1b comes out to 233.7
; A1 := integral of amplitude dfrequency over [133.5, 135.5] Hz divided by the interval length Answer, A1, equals 242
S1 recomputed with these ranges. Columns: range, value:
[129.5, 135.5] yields 227.9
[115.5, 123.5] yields 134.4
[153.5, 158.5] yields 211.8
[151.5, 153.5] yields 212.6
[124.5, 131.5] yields 231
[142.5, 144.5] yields 175.8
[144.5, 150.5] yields 171.1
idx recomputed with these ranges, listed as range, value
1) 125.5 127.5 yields 248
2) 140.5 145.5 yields 185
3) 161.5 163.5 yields 251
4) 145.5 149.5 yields 182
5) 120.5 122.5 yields 164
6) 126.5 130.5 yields 266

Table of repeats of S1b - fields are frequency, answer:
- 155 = 216.6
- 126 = 231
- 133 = 248.5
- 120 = 141.7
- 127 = 264.8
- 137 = 204.8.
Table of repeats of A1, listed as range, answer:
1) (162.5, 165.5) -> 238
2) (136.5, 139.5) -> 213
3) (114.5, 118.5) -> 151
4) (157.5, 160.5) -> 220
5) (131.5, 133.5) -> 259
